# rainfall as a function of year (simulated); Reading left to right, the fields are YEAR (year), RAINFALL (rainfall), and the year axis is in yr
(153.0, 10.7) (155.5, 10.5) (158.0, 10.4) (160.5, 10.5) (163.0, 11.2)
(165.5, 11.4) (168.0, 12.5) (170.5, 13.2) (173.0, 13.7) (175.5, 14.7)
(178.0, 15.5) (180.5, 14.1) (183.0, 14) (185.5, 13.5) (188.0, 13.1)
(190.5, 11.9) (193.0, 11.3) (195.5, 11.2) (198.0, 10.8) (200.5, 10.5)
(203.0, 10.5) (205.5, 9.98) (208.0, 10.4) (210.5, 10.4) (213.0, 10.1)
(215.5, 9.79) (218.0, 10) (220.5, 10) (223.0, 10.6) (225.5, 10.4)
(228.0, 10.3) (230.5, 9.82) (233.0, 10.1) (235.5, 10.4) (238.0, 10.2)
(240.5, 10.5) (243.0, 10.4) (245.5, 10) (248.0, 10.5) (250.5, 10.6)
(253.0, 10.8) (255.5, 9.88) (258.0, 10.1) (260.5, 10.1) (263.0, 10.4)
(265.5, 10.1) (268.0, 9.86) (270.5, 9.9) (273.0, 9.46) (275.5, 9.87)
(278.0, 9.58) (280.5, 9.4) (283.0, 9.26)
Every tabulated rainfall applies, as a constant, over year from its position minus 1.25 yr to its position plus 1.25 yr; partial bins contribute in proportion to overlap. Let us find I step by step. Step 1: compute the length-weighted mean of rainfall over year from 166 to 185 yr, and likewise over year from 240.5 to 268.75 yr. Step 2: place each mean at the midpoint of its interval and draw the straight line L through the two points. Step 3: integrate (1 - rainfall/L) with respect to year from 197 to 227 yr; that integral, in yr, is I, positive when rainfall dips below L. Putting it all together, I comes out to 4.7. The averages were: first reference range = 13.8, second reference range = 10.3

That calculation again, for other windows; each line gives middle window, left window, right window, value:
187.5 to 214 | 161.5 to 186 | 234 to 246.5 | 2.7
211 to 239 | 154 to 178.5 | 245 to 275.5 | 2.0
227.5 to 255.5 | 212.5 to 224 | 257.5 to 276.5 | -0.8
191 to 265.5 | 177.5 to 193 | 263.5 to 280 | 7.7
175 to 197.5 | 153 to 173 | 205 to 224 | -4.6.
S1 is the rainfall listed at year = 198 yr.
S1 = 10.8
